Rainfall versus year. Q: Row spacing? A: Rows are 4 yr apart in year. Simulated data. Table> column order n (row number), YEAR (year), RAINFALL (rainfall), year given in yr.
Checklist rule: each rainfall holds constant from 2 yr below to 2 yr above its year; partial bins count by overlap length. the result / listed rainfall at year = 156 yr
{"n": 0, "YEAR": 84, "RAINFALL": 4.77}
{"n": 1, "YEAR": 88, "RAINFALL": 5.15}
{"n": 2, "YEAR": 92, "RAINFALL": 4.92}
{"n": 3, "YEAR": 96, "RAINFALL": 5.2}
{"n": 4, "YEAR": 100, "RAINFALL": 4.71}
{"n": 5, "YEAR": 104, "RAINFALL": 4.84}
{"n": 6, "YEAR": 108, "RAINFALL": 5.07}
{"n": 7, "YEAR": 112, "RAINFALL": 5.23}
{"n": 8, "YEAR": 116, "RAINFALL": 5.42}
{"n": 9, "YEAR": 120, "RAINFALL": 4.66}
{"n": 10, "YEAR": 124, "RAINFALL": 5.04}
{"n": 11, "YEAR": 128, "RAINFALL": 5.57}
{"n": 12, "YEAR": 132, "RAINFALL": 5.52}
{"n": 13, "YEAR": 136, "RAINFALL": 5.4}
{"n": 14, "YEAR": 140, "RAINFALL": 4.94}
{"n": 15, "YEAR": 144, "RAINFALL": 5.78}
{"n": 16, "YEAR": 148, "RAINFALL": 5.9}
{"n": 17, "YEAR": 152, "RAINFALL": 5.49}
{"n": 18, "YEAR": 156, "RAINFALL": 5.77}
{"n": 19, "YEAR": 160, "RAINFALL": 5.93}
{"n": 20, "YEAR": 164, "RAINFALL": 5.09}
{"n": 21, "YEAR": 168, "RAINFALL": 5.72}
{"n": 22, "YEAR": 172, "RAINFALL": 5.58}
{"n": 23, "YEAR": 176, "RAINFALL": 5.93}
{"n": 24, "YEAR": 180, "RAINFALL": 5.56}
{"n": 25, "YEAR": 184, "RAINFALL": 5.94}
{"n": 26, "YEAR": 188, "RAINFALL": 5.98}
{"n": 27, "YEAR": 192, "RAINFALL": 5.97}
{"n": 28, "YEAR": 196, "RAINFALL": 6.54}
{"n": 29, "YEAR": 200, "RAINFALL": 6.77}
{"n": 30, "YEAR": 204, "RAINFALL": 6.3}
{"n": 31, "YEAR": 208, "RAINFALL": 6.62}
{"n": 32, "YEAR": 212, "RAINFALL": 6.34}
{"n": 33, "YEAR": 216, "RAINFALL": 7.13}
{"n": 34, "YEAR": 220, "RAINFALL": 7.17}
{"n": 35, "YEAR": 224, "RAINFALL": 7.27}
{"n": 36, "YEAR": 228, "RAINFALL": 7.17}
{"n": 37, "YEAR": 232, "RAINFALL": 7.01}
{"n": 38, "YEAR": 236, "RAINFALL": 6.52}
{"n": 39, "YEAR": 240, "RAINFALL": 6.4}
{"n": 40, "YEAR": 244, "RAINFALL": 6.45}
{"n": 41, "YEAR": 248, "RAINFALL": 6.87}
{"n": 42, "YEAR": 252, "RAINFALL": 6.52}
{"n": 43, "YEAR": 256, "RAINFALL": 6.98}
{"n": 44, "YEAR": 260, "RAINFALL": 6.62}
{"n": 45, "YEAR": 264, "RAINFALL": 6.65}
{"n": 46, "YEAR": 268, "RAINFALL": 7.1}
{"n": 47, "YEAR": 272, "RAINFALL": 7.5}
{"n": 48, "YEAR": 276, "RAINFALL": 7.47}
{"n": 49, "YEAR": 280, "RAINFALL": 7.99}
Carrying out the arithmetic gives 5.77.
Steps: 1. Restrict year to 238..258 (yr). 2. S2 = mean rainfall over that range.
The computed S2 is 6.64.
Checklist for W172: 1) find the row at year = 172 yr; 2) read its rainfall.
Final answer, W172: 5.58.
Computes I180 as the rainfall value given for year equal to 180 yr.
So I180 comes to 5.56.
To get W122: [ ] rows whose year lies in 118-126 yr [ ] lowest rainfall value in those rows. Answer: 4.66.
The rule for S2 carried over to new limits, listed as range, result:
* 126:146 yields 5.44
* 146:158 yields 5.72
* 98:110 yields 4.87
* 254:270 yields 6.84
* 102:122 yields 5.04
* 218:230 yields 7.2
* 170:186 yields 5.75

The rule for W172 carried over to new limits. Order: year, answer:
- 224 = 7.27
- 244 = 6.45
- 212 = 6.34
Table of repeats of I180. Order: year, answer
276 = 7.47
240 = 6.4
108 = 5.07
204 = 6.3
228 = 7.17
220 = 7.17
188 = 5.98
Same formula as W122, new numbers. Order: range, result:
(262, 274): 6.65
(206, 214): 6.34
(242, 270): 6.45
